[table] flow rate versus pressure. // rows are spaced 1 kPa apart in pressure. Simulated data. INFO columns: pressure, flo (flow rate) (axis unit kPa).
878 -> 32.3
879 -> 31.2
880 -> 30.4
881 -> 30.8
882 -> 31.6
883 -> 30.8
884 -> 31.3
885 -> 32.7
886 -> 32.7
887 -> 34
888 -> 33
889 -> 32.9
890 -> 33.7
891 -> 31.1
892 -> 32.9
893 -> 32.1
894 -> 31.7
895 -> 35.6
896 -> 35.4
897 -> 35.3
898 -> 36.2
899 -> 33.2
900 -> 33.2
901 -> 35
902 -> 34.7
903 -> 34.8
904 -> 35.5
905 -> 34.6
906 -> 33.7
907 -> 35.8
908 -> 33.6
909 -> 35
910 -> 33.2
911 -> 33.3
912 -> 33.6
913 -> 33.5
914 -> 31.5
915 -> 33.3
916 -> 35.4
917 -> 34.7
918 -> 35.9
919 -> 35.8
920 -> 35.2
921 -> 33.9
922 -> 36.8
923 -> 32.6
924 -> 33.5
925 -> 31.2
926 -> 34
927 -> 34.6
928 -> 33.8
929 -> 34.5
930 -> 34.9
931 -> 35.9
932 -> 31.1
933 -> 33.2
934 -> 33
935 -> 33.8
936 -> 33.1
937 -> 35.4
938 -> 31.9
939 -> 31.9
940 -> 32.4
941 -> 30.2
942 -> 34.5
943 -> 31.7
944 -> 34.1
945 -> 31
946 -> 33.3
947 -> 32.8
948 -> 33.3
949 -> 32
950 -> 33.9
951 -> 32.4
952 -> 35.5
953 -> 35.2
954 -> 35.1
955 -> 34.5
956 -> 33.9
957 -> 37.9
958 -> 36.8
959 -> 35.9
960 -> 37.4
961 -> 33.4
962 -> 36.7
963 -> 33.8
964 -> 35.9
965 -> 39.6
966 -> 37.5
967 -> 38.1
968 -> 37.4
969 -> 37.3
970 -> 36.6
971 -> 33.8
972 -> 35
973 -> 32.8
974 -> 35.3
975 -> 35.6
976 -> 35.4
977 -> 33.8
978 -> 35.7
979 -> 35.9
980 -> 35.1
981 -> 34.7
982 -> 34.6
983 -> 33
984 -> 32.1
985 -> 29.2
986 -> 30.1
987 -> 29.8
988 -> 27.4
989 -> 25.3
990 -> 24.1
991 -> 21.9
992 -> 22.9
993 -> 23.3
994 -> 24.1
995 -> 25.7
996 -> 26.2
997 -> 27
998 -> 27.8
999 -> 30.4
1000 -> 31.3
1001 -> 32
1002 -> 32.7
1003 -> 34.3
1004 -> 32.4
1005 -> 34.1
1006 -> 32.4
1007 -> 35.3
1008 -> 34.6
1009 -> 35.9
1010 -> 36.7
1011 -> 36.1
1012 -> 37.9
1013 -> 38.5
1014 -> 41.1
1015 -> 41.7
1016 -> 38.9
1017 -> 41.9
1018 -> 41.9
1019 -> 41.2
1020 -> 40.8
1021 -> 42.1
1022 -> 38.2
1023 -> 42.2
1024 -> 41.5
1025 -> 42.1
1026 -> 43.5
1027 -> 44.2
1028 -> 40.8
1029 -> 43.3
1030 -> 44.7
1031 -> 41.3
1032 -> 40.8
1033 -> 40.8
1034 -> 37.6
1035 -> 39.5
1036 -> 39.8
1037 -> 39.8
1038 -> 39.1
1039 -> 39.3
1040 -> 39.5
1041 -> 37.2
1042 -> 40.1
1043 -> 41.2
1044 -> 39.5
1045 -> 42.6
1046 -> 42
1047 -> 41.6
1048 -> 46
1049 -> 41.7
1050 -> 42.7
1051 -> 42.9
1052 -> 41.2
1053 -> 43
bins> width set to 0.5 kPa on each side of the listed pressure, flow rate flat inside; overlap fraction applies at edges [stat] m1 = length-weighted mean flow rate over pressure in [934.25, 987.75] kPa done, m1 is 34.3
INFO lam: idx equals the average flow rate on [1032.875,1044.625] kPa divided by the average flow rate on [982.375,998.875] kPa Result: 1.46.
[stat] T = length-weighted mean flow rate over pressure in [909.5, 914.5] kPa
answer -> 33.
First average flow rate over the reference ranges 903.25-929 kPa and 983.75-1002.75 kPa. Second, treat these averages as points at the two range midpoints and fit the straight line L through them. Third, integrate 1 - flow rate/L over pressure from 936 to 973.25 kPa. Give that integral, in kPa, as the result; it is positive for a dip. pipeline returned -4.6 kPa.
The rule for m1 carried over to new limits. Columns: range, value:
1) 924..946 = 33.2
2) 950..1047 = 35.8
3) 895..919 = 34.4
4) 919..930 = 34.1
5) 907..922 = 34.3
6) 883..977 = 34.2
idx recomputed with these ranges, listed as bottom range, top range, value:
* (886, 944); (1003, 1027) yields 1.15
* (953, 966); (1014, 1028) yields 1.15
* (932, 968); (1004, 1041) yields 1.15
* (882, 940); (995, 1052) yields 1.14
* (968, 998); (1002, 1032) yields 1.27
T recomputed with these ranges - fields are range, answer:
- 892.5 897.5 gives 34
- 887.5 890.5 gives 33.2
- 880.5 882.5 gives 31.2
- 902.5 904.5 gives 35.1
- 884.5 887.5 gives 33.1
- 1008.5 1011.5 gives 36.2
